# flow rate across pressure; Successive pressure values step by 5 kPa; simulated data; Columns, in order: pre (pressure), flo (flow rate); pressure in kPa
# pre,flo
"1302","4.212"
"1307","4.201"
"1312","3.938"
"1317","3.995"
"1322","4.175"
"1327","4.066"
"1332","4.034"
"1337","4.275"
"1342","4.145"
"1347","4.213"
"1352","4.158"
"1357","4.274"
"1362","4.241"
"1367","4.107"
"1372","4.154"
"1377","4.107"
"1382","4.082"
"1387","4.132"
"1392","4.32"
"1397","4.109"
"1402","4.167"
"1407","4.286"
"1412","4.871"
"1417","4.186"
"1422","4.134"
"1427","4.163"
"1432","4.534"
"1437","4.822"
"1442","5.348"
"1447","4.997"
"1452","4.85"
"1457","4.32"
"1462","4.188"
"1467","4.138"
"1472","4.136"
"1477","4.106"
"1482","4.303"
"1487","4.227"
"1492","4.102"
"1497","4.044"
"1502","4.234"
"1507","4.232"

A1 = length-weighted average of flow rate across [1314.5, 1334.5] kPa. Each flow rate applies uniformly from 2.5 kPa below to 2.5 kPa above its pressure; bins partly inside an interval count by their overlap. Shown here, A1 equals 4.07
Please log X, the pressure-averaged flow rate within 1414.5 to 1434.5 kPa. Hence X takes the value 4.25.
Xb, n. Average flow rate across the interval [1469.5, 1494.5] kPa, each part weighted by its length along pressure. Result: 4.17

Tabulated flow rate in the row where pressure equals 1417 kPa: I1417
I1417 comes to 4.186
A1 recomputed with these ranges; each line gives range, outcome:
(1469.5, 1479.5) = 4.12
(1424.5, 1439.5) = 4.51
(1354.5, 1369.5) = 4.21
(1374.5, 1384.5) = 4.09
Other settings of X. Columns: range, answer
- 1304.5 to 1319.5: 4.04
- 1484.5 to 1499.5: 4.12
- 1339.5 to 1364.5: 4.21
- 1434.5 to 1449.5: 5.06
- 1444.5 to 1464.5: 4.59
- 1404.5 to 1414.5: 4.58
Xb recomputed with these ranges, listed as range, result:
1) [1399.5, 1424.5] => 4.33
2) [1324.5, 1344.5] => 4.13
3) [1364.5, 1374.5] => 4.13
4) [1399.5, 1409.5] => 4.23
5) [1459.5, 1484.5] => 4.17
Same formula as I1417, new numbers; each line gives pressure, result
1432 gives 4.534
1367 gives 4.107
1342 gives 4.145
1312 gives 3.938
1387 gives 4.132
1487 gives 4.227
